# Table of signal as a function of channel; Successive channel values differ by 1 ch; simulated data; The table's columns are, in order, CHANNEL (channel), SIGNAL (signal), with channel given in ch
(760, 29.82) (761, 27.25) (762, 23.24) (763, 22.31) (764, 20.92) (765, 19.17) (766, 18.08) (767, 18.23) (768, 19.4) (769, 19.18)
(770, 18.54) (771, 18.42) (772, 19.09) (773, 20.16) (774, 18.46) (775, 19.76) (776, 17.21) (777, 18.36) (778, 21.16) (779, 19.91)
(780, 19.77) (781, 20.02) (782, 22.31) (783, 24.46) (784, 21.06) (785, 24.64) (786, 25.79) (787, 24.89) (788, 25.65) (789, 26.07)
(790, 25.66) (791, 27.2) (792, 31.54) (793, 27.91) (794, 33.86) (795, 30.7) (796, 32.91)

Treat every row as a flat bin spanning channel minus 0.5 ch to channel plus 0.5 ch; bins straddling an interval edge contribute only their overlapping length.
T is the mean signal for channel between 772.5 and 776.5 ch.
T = 18.9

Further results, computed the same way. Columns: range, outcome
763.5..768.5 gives 19.2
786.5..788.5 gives 25.3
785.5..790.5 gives 25.6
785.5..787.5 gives 25.3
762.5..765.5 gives 20.8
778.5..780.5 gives 19.8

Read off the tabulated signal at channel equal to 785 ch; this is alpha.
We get 24.64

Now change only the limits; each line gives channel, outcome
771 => 18.42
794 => 33.86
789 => 26.07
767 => 18.23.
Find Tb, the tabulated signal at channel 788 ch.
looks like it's 25.65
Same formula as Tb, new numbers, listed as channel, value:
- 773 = 20.16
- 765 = 19.17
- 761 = 27.25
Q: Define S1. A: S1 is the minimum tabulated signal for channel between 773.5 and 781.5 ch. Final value 17.21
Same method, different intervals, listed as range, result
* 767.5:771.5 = 18.42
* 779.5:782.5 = 19.77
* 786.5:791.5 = 24.89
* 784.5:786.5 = 24.64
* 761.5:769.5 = 18.08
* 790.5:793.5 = 27.2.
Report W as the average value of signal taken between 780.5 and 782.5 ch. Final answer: 21.2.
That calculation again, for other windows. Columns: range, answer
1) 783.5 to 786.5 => 23.8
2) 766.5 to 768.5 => 18.8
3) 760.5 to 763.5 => 24.3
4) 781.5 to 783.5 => 23.4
